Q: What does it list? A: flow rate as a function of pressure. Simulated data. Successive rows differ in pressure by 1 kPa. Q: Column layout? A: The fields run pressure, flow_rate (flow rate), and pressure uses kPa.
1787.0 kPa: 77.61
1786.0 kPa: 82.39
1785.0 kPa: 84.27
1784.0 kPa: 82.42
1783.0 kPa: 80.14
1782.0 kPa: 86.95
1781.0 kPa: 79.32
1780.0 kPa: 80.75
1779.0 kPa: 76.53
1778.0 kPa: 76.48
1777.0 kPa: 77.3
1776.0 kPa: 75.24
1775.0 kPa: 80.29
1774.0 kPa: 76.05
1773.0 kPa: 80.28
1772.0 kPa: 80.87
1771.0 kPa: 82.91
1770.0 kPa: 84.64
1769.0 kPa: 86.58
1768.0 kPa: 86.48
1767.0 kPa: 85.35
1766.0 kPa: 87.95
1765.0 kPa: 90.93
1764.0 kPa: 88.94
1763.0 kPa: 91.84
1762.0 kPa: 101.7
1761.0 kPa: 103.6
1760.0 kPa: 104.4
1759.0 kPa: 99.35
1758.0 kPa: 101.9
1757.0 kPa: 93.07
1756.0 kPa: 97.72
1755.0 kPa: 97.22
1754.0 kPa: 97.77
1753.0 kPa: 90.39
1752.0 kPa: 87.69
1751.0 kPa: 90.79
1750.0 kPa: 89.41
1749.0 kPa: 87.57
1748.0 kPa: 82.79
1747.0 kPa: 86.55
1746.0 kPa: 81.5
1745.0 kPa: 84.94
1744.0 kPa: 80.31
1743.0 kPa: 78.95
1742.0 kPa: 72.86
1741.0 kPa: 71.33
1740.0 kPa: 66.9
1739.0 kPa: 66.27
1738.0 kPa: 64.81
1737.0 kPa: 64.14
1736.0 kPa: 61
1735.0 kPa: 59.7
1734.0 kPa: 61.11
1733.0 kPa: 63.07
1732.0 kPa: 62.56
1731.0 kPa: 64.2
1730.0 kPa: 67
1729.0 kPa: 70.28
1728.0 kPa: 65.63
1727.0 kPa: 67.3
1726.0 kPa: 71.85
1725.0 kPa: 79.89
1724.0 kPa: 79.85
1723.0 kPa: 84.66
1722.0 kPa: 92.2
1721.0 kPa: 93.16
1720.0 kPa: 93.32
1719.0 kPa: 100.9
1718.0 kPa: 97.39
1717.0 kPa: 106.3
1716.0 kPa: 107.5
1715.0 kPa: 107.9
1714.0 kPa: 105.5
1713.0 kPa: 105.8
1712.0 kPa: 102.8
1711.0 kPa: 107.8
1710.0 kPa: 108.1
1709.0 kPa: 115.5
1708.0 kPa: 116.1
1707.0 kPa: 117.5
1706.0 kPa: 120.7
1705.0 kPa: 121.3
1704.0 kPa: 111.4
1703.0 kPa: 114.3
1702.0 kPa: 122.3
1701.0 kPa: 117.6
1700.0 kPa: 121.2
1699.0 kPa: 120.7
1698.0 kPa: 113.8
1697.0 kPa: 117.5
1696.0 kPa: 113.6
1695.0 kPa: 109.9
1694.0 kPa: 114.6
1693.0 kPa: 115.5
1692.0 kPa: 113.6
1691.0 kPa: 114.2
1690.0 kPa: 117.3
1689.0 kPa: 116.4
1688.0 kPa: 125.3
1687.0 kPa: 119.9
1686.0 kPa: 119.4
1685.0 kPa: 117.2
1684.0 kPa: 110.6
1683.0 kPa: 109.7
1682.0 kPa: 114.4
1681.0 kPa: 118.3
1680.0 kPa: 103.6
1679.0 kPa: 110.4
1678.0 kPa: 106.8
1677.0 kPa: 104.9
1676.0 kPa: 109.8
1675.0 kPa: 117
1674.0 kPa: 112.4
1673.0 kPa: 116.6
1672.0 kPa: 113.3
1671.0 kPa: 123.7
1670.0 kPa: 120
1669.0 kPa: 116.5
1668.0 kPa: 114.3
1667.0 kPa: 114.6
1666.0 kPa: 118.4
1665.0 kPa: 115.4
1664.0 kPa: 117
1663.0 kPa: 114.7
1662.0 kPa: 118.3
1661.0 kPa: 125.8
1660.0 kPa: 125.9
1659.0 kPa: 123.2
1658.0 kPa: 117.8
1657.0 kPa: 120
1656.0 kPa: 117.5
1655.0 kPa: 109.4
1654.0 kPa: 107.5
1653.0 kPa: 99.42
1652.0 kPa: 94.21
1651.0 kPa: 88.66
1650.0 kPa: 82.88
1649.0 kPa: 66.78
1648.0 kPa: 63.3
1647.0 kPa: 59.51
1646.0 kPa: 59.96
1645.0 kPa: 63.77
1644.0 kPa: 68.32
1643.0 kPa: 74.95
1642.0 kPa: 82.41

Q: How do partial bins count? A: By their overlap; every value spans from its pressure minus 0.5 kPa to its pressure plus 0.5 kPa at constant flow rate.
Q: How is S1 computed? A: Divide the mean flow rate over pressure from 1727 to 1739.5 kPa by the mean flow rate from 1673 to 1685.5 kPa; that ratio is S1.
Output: 0.58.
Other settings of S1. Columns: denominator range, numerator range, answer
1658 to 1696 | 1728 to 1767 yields 0.71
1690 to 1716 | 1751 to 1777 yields 0.79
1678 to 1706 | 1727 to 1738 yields 0.55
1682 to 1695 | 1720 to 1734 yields 0.64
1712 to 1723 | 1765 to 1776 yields 0.83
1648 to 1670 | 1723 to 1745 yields 0.63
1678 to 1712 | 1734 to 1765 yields 0.73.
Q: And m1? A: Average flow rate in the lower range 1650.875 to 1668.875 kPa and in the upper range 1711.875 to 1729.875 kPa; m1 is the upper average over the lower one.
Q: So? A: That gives 0.8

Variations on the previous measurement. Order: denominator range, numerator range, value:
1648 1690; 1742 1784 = 0.78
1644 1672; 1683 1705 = 1.13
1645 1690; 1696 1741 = 0.86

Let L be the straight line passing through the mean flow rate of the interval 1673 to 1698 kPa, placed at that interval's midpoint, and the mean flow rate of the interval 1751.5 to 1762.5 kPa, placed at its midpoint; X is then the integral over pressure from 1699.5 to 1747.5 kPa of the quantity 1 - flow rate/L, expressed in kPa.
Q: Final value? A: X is 7.5 kPa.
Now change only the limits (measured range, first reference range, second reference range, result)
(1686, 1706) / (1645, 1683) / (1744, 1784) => -3.3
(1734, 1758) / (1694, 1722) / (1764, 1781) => 3.2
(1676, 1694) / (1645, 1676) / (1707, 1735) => -2.7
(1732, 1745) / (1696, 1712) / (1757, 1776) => 4.3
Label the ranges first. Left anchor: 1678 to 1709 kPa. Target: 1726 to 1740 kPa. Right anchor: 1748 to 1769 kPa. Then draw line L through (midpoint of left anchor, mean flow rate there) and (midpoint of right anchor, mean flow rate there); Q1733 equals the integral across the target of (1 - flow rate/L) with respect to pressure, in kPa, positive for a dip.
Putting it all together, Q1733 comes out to 5.1 kPa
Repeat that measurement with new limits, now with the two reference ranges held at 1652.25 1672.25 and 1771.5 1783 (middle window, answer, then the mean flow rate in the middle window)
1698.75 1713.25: -1.8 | 115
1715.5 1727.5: 1.0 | 89.5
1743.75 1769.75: -1.8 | 91.5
